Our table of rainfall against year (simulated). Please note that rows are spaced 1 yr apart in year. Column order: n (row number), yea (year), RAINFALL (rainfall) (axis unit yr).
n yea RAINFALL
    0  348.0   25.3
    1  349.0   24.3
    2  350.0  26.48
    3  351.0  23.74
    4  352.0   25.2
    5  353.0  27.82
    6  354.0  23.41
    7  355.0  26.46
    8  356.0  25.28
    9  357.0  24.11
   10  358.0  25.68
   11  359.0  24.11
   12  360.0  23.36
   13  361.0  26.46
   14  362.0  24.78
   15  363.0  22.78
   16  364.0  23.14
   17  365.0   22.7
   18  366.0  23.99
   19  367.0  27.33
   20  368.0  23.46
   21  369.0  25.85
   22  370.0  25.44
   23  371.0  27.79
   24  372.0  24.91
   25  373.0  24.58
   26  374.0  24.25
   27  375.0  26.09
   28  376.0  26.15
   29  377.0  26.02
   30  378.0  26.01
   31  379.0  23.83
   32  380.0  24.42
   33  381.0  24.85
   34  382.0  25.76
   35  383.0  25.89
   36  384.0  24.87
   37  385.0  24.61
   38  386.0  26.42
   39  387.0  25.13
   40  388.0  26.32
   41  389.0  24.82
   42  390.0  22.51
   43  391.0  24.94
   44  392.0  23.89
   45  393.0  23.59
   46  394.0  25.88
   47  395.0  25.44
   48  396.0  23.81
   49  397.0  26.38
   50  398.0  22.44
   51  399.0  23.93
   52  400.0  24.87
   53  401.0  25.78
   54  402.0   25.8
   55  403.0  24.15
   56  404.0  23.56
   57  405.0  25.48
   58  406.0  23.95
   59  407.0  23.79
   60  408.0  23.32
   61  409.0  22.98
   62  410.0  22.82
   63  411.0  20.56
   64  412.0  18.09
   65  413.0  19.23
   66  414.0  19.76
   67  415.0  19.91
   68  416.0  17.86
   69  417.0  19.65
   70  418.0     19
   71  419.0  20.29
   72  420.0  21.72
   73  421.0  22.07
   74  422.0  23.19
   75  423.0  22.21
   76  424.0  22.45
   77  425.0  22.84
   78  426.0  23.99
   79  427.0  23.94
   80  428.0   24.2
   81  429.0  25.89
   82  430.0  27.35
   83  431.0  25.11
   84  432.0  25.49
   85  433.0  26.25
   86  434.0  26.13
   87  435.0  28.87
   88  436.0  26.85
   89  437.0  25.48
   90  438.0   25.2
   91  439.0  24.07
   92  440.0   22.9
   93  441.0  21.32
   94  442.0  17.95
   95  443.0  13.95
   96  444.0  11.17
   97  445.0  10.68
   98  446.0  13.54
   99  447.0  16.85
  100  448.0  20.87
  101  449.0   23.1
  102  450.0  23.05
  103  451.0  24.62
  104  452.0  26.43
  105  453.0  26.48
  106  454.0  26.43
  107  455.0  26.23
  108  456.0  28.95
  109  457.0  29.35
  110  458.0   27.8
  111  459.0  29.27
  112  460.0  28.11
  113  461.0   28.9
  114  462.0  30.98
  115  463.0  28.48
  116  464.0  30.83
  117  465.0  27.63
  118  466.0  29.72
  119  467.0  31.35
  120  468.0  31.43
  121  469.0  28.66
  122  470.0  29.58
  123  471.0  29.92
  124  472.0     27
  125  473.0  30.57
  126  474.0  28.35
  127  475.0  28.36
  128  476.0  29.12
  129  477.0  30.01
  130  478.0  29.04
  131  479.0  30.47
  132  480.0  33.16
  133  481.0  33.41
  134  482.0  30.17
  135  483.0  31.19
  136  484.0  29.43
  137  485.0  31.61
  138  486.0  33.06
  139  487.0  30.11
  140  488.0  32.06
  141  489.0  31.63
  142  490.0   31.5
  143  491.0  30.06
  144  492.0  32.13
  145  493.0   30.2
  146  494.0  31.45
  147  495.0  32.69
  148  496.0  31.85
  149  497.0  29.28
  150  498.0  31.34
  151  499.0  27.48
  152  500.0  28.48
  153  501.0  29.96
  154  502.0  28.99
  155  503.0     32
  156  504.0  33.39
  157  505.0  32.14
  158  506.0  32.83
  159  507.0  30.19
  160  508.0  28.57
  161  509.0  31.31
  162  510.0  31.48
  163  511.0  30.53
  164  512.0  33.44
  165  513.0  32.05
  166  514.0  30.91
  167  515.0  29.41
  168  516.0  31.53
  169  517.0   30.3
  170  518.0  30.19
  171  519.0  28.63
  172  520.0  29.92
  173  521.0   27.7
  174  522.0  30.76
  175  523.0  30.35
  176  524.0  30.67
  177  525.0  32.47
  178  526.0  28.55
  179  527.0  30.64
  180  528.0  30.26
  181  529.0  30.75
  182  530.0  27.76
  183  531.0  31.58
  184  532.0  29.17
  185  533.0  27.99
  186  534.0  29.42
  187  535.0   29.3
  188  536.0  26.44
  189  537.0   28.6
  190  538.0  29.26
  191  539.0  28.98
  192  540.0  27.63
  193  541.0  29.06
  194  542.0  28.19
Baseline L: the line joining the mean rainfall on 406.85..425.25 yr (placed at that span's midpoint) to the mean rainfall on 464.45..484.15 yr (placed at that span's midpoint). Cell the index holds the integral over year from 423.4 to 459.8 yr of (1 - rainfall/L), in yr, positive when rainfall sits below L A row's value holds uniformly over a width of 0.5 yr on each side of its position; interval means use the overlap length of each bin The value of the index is 2.0 yr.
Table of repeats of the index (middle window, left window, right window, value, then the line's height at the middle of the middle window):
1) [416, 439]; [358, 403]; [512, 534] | 2.39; 26.6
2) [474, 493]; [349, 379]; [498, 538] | -1.19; 29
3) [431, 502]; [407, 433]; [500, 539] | -3.69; 26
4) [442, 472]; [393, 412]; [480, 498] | 3.68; 28.6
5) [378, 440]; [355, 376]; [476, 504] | 7.10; 27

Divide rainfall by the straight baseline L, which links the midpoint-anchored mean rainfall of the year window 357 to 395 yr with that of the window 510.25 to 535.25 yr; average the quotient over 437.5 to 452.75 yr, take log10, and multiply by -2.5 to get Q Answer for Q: 0.35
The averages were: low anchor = 24.9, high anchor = 30.2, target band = 19.8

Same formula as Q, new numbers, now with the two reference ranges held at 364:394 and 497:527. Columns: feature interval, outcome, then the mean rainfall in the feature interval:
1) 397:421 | 0.181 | 22.2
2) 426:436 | 0.054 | 25.9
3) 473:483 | -0.043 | 30.3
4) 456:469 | -0.036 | 29.4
